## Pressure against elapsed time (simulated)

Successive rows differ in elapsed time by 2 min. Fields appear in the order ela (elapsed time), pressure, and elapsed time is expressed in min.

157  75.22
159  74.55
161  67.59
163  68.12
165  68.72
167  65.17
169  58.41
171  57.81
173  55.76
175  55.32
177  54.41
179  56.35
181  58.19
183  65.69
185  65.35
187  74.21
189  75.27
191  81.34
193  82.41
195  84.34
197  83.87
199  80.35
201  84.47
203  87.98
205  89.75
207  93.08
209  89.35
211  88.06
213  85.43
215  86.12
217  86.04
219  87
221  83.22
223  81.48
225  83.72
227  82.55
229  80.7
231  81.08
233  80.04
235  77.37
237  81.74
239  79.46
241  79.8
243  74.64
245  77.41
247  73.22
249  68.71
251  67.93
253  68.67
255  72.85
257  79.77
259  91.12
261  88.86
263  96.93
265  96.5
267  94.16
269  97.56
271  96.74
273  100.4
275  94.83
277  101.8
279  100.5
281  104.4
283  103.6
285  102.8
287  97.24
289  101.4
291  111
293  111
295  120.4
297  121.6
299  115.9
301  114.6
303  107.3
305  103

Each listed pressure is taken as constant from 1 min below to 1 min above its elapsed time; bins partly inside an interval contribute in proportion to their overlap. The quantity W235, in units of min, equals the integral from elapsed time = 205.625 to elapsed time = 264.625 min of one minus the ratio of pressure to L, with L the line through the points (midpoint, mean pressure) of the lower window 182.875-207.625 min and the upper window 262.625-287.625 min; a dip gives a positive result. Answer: 5.21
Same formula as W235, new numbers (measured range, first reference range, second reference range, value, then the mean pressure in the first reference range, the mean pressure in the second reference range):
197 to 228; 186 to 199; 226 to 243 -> -2.2 min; 80.2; 80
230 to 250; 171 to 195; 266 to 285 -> 2.1 min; 66.3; 99.5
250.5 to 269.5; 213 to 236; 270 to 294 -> 1.9 min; 82.8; 102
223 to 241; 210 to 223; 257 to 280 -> 1.6 min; 85.6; 95.6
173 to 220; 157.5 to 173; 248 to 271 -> -3.6 min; 65.4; 84.5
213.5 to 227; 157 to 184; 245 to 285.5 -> -1.4 min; 62.5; 89.6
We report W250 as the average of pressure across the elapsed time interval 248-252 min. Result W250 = 68.3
